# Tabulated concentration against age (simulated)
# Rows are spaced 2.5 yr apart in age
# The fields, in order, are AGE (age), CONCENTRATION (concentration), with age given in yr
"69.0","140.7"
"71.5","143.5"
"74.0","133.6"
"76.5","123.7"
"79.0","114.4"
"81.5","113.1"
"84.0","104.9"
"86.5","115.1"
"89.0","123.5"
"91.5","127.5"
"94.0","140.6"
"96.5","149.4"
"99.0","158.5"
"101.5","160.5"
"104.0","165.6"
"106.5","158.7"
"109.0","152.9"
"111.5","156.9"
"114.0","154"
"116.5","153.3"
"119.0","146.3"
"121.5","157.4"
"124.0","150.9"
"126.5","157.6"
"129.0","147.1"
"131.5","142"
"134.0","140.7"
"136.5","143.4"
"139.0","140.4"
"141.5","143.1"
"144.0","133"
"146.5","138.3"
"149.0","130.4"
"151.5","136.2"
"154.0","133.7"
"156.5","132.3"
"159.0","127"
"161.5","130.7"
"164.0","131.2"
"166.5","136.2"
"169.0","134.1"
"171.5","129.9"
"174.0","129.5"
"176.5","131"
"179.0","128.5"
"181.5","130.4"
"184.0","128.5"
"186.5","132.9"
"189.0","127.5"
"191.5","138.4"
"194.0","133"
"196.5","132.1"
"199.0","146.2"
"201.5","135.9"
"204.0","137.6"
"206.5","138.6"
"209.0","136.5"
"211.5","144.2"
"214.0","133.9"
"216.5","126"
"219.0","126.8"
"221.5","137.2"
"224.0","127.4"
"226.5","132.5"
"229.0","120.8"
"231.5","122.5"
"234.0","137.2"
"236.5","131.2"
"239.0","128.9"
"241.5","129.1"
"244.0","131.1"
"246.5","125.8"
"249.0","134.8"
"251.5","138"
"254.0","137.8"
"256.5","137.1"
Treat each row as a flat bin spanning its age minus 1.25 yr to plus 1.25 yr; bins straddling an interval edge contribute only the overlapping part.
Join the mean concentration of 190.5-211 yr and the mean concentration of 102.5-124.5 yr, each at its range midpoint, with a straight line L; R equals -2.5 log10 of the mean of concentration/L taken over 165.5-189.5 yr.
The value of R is 0.09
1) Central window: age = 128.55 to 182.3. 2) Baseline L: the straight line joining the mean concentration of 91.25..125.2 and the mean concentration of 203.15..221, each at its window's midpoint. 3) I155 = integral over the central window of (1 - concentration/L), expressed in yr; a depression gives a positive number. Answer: 3.7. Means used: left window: 153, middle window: 135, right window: 135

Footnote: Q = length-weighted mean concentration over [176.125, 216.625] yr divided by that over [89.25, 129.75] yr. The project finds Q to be 0.89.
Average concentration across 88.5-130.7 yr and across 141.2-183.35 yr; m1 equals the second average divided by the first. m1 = 0.88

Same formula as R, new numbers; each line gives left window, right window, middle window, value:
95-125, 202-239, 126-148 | 0.06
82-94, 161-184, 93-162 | -0.17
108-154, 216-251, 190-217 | -0.02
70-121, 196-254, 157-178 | 0.04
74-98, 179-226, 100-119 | -0.23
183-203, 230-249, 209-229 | 0.00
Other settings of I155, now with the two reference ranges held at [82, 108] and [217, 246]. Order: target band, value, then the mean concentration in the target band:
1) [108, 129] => -2.33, 153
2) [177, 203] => -0.16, 133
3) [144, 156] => 0.11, 134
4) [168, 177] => 0.19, 131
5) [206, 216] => -0.49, 137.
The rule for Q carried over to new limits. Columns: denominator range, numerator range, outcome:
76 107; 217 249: 0.96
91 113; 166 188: 0.86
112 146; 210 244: 0.89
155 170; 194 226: 1.02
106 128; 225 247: 0.84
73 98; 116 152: 1.15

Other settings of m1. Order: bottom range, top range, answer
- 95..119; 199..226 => 0.87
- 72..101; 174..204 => 1.03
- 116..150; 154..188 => 0.91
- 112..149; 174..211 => 0.92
